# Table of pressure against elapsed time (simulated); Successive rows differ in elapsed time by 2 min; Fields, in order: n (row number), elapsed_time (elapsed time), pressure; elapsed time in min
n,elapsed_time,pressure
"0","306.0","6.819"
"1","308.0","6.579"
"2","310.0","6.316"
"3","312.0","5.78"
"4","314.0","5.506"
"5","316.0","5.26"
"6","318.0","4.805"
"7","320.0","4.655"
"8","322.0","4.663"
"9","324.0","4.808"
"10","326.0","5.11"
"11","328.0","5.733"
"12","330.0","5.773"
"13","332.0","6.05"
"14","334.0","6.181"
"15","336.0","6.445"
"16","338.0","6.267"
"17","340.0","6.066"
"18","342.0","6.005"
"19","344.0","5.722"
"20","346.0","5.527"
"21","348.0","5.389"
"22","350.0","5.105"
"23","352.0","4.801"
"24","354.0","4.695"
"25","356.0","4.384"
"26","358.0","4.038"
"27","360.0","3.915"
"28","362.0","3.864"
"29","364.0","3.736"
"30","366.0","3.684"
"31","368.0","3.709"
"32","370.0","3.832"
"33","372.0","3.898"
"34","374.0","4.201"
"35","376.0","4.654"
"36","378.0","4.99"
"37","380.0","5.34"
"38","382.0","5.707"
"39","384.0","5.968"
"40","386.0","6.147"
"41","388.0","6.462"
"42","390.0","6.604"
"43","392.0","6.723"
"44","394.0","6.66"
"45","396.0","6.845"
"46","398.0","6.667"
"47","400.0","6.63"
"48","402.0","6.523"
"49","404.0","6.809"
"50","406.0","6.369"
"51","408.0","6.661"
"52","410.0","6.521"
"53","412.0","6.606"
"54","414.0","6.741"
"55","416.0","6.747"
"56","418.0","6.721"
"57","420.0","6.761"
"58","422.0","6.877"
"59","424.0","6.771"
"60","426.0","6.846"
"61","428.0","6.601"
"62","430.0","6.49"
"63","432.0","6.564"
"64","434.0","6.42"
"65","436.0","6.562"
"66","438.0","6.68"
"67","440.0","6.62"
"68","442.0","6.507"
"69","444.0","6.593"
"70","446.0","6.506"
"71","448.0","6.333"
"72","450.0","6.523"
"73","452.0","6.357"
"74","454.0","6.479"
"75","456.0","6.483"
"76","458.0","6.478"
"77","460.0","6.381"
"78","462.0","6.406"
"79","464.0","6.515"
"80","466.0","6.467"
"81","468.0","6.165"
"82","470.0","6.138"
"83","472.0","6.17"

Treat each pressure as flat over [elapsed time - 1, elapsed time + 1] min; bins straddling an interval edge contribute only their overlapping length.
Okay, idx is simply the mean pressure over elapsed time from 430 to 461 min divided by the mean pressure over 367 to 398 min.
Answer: 1.18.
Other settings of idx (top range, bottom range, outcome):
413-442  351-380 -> 1.58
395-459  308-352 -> 1.18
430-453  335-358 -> 1.20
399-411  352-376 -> 1.62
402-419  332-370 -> 1.34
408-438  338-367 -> 1.38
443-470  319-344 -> 1.14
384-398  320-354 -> 1.18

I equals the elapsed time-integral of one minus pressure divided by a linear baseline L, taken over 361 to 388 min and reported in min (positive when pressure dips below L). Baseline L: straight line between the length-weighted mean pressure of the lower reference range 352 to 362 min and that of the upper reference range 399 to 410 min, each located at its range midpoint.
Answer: 2.7 min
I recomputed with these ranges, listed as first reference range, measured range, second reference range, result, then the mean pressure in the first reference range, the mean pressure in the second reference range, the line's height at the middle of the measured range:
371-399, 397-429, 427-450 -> -2.6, 5.78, 6.53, 6.17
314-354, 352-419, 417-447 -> 6.4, 5.47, 6.63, 6.08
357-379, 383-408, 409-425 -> -4.6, 4.05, 6.72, 5.55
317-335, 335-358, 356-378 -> -3.7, 5.31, 4.02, 4.66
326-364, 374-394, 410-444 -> 0.5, 5.28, 6.65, 5.93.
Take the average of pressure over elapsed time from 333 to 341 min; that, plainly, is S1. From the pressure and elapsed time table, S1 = 6.24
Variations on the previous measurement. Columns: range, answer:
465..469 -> 6.32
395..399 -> 6.76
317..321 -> 4.73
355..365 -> 3.99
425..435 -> 6.58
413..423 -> 6.77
